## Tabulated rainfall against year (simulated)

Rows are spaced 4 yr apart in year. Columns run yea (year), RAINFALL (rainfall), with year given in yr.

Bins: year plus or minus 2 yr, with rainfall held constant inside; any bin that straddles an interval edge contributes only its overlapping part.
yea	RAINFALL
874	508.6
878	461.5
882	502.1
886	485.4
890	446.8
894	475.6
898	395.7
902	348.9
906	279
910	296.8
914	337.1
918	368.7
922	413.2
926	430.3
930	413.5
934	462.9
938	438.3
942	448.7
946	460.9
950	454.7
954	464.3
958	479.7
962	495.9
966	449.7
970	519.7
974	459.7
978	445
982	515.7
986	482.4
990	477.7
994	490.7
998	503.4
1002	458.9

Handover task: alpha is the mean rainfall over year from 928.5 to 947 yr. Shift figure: 445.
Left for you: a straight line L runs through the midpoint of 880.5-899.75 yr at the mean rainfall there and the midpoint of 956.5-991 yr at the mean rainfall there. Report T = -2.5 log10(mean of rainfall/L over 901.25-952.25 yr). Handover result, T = 0.18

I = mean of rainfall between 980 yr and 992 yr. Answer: 492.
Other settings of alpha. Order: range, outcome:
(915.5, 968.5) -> 444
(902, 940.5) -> 381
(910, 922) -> 354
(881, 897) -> 471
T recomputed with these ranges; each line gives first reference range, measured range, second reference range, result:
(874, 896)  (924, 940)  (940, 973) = 0.09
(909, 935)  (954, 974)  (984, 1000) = -0.08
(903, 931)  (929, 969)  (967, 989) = -0.09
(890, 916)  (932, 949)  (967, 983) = -0.07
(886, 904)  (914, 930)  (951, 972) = 0.13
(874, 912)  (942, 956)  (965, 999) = 0.00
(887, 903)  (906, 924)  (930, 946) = 0.25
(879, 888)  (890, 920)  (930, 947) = 0.29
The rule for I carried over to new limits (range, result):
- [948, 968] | 469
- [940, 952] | 455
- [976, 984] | 480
